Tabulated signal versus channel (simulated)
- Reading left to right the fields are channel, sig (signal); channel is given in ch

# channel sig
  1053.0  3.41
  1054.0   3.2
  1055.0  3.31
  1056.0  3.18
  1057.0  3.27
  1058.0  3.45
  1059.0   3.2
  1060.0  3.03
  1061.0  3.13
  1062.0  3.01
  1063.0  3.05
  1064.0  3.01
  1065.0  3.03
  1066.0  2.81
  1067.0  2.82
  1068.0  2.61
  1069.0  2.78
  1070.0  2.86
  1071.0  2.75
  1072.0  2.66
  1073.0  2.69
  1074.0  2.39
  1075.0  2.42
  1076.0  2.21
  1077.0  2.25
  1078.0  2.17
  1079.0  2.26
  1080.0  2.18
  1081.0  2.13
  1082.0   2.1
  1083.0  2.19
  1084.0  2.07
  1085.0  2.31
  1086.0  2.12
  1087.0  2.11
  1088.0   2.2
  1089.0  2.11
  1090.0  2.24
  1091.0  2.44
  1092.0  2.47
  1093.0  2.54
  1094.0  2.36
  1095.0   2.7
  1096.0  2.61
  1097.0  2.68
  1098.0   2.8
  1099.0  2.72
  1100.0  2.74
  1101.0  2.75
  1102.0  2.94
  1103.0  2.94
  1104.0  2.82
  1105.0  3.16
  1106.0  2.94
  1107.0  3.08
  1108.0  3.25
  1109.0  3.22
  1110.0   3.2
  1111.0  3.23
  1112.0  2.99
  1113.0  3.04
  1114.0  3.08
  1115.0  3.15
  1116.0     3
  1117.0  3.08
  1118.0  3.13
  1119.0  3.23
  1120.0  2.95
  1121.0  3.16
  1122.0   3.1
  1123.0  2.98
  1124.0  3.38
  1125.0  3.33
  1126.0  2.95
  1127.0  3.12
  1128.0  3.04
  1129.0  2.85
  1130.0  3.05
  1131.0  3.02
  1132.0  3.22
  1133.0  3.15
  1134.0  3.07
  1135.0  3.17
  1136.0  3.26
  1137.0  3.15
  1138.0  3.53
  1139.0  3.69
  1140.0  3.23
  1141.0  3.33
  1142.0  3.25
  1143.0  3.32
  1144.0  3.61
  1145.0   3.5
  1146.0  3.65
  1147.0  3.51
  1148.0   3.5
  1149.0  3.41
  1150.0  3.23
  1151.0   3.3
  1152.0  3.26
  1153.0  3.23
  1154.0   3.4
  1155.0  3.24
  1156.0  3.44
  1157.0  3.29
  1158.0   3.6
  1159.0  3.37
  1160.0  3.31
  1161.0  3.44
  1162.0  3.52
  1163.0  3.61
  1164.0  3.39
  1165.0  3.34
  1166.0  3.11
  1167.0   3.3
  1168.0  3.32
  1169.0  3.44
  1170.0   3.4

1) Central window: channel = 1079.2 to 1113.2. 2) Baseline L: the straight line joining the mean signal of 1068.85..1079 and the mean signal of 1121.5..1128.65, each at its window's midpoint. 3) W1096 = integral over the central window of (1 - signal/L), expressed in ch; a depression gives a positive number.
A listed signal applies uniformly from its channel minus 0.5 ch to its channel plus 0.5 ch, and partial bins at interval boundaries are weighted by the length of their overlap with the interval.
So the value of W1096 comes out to 1.9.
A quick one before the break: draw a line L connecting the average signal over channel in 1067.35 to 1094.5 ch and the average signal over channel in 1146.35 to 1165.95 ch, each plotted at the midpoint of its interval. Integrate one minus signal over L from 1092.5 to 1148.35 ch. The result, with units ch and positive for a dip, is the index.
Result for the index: -3.9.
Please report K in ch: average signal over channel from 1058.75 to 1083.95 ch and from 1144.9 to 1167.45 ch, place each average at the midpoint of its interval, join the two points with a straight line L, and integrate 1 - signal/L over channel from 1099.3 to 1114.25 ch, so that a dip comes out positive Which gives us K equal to -0.4 ch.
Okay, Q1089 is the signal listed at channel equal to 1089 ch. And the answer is 2.11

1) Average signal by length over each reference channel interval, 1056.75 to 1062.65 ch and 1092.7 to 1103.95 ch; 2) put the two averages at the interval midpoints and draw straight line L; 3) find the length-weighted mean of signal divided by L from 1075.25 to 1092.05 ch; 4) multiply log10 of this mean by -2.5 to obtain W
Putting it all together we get 0.293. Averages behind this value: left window 3.17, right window 2.71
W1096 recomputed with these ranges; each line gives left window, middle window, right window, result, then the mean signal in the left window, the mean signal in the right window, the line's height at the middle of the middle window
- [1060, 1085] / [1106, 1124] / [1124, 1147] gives -0.5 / 2.57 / 3.26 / 3.03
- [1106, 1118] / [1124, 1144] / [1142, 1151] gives 0.7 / 3.11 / 3.44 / 3.32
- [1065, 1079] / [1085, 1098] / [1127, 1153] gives 1.8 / 2.58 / 3.29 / 2.78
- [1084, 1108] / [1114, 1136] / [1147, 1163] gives -0.9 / 2.6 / 3.38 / 2.98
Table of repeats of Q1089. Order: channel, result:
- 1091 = 2.44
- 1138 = 3.53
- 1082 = 2.1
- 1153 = 3.23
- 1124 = 3.38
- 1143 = 3.32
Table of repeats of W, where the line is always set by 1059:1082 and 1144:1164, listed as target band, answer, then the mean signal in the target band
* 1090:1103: 0.10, 2.64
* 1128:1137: 0.04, 3.1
